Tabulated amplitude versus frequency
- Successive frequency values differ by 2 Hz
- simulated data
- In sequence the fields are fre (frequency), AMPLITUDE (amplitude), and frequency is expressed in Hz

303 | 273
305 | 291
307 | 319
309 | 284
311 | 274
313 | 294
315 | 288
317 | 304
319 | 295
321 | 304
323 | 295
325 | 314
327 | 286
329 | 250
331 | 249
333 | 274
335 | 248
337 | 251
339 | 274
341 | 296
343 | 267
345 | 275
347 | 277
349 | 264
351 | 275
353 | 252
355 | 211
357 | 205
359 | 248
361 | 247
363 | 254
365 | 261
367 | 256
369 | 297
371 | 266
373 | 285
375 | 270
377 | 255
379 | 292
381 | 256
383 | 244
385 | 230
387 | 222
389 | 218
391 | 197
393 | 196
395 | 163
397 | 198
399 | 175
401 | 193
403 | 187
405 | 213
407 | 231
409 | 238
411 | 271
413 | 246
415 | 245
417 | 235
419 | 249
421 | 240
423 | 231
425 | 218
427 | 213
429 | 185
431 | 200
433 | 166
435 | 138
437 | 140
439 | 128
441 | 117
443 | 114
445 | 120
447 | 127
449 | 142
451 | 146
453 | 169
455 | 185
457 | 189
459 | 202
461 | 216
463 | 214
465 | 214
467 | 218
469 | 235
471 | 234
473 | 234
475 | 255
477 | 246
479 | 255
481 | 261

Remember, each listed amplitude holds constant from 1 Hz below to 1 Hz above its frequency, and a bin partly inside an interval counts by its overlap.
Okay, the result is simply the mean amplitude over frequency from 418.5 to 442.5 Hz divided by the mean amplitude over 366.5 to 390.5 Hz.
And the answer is 0.71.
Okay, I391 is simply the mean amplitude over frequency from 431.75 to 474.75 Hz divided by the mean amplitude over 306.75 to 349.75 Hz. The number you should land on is 0.63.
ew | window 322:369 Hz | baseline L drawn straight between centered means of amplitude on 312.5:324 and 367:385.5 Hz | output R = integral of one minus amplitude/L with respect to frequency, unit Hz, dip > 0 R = 3.29 Hz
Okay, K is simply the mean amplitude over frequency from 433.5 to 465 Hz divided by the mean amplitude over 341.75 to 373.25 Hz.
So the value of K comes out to 0.6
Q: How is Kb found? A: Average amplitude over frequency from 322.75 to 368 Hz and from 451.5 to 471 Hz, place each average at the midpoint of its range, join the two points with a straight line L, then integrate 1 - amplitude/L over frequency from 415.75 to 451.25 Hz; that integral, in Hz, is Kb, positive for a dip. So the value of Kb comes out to 7.4 Hz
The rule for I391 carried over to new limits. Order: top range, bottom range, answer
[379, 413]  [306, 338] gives 0.77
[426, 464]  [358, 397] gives 0.67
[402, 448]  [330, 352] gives 0.72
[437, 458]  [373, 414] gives 0.63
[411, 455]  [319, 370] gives 0.68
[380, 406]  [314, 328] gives 0.69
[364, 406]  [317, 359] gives 0.86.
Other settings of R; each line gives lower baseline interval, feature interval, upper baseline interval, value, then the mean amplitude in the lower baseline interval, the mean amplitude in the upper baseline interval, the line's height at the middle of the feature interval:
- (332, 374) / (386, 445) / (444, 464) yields 2.4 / 261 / 171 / 205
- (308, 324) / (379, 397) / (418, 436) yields 1.3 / 292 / 204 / 235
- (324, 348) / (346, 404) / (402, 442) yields 1.0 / 272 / 205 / 241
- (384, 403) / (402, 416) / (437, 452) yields -4.5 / 198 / 129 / 177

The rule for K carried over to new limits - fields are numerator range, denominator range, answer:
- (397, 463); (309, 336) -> 0.67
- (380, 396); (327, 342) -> 0.82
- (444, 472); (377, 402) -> 0.86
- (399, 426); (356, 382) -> 0.88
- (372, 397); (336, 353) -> 0.86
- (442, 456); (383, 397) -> 0.69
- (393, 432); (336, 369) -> 0.84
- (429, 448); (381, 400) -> 0.68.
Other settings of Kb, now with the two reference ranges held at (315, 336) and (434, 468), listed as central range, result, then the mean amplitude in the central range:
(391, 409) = 1.21 Hz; 197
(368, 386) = -2.50 Hz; 266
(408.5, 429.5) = -4.42 Hz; 235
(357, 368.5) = -0.19 Hz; 251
